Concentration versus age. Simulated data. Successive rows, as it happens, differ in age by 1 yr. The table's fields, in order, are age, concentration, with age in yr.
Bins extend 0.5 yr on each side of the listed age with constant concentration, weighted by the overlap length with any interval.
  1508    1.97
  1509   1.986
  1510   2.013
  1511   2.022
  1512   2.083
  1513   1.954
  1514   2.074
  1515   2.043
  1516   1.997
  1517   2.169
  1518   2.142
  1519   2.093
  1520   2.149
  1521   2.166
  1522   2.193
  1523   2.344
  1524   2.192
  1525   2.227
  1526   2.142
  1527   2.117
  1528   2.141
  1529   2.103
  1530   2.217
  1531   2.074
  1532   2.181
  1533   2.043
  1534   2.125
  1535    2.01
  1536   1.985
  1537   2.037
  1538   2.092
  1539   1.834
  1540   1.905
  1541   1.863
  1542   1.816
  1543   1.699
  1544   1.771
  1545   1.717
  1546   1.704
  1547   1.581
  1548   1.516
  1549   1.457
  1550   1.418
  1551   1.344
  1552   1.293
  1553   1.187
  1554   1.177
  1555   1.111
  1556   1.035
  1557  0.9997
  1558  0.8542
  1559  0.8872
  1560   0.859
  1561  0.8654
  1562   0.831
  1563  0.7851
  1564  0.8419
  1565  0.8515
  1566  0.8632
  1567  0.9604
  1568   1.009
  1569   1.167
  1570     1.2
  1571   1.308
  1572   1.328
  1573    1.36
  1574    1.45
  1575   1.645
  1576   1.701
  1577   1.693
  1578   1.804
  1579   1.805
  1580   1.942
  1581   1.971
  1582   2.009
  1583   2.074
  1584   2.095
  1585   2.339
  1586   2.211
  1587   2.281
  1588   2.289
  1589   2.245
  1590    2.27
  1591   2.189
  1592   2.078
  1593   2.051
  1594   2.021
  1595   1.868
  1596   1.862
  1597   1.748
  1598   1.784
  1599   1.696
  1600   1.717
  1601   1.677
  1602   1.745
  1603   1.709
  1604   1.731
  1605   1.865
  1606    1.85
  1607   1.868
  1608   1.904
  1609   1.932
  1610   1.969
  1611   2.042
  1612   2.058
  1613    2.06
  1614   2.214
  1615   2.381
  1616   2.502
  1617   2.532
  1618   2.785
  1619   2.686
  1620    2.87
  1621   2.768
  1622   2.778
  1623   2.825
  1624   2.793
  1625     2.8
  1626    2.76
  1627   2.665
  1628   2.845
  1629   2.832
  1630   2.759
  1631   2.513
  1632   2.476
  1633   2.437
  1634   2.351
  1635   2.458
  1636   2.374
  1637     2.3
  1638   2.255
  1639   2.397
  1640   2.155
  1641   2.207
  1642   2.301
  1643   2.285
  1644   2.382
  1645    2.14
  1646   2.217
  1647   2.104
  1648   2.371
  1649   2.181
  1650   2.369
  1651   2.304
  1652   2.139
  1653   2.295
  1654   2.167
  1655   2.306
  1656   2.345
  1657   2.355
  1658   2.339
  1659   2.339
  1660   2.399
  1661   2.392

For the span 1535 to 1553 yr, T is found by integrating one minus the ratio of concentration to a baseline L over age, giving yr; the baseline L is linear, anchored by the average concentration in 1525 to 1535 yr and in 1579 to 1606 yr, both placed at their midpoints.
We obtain 3.4 yr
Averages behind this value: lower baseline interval 2.13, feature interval 1.7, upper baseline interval 1.97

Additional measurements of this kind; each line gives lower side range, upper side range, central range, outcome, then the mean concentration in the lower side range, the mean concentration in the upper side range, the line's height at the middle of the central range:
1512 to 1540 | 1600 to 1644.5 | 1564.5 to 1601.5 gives 8.23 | 2.1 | 2.34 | 2.24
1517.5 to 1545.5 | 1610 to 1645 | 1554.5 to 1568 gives 7.89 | 2.05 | 2.48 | 2.18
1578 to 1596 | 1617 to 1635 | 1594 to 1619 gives 4.21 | 2.09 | 2.69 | 2.39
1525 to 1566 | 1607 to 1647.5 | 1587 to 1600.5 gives 0.44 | 1.56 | 2.42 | 2.07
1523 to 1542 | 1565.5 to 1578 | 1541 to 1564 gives 5.97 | 2.07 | 1.33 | 1.69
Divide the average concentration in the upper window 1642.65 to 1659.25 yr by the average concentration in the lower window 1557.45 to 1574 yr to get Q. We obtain 2.2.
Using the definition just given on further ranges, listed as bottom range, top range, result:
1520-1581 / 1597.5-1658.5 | 1.44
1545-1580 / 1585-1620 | 1.66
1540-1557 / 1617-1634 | 1.83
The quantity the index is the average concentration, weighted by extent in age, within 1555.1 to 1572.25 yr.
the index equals 0.977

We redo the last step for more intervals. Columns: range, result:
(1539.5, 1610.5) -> 1.6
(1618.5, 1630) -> 2.78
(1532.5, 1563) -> 1.49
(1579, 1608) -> 1.97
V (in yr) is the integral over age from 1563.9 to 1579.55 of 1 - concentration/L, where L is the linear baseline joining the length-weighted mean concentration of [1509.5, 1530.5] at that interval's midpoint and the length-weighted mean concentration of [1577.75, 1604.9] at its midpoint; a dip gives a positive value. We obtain 5.3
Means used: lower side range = 2.12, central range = 1.33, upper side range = 1.97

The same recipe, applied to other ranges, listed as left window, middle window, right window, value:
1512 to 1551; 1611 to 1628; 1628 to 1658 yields -2.4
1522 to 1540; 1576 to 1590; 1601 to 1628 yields 1.1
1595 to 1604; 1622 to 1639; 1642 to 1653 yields -4.3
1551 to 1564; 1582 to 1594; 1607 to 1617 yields -4.1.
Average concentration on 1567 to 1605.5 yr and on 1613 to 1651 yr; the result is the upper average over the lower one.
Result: 1.4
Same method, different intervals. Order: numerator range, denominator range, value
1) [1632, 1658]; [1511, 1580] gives 1.39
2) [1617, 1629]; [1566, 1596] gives 1.55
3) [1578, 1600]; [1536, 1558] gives 1.31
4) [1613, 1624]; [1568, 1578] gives 1.83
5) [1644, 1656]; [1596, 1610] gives 1.25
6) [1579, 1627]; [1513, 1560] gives 1.20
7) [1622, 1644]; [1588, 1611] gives 1.32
